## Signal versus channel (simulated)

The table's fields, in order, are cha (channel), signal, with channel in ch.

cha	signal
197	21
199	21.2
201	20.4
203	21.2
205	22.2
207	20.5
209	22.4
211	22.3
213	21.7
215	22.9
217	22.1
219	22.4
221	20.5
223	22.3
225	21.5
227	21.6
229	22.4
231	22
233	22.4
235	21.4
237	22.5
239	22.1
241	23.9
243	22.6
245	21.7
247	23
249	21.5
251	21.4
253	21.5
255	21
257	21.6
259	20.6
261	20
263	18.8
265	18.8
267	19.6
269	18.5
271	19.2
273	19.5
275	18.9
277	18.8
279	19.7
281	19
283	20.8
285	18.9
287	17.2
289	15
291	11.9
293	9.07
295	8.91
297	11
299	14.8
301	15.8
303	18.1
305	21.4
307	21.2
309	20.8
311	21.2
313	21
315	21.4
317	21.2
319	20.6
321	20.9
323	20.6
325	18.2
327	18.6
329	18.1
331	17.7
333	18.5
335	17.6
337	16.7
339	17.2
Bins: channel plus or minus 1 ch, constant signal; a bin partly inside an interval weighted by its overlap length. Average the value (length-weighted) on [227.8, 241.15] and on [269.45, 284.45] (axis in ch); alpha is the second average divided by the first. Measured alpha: 0.9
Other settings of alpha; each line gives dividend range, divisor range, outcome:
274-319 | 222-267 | 0.82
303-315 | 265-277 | 1.09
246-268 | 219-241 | 0.94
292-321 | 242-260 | 0.82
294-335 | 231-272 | 0.87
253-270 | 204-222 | 0.91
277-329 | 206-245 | 0.81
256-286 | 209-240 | 0.89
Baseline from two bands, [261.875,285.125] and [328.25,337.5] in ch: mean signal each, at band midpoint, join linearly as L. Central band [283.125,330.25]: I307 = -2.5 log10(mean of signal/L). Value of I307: 0.04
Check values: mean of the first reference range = 19.2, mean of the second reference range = 17.8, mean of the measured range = 17.7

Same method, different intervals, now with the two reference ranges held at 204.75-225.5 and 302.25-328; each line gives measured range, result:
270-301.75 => 0.278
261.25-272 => 0.113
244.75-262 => -0.001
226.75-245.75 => -0.035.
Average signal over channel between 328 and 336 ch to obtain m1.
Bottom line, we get 18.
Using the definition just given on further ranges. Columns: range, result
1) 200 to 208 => 21.1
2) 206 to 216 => 22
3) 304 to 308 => 21.3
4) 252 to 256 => 21.2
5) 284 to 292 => 15.7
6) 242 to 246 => 22.1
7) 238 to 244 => 22.9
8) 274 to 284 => 19.4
